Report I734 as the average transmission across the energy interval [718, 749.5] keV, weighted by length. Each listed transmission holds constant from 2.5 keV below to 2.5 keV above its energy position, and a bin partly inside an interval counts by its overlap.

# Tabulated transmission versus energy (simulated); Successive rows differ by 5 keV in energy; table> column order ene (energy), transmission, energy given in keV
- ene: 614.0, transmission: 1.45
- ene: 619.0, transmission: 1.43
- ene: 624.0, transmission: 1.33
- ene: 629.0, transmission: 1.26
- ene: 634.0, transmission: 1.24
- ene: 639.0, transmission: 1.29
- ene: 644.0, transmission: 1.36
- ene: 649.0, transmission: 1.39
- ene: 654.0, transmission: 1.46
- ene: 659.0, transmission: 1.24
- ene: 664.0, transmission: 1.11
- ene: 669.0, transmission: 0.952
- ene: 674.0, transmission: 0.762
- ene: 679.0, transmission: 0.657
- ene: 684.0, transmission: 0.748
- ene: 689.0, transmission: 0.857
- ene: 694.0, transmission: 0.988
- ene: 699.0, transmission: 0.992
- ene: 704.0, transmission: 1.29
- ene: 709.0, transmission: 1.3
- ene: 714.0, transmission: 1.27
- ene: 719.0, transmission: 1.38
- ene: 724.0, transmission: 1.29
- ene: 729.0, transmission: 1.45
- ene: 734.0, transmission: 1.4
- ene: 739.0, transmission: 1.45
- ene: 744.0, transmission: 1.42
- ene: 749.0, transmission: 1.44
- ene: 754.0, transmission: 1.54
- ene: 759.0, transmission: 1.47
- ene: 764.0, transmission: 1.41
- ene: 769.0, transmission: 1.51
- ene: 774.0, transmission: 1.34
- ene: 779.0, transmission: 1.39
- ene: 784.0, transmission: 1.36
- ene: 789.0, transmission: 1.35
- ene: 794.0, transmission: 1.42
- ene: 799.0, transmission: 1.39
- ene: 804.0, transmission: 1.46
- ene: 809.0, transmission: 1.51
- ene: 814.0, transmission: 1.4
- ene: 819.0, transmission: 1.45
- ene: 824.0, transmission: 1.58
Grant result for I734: 1.4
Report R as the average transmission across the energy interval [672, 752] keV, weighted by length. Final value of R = 1.17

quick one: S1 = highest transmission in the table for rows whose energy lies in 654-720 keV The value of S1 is 1.46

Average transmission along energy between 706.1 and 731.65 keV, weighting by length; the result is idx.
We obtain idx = 1.34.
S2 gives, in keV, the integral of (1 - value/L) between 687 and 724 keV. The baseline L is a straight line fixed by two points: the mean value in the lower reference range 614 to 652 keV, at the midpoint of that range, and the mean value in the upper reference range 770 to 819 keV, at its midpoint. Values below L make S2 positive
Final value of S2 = 5.5 keV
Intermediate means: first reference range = 1.34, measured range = 1.17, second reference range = 1.41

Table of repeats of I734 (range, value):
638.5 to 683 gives 1.12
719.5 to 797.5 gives 1.41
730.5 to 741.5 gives 1.43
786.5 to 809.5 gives 1.42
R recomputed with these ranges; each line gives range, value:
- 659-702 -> 0.909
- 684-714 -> 1.07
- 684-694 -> 0.863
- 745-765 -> 1.47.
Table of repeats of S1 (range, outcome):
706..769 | 1.54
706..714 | 1.3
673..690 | 0.857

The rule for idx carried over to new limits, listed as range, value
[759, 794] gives 1.4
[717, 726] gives 1.33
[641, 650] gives 1.37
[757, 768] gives 1.45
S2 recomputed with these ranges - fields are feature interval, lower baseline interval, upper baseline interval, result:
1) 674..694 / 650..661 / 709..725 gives 8.28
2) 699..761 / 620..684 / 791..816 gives -3.41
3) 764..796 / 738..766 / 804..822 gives 1.34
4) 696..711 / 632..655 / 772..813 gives 2.02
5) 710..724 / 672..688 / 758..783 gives -4.19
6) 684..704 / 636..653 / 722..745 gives 6.05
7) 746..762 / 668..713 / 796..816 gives -3.33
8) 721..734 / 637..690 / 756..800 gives -1.17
